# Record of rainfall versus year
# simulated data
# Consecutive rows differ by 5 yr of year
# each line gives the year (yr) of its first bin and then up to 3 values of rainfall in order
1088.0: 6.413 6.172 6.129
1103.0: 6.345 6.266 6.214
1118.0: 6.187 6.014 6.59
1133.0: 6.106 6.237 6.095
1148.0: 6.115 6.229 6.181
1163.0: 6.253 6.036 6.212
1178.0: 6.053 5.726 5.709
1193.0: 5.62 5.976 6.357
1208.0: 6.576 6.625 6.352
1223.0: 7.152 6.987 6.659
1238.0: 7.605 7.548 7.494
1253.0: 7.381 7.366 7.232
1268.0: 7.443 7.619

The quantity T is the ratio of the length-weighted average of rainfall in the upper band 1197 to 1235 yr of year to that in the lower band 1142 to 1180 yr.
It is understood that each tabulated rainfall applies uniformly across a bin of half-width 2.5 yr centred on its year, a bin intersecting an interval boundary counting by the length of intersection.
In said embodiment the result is 1.1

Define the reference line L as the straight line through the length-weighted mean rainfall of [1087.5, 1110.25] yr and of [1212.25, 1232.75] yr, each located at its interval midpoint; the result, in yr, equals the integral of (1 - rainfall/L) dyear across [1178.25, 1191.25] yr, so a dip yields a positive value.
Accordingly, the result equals 1.7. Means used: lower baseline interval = 6.25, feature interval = 5.77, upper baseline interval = 6.78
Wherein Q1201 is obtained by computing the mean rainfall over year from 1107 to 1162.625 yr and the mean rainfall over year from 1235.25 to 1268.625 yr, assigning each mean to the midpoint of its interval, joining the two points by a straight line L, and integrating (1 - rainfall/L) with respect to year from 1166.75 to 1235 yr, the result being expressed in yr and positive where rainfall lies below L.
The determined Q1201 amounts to 6.0 yr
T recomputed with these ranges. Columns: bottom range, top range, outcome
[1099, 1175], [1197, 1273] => 1.13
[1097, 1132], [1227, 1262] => 1.17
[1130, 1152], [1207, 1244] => 1.13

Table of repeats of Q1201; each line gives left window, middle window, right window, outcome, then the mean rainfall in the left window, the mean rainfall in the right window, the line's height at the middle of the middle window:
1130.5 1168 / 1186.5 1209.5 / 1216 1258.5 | 2.35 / 6.16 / 7.17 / 6.72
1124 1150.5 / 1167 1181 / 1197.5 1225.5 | 0.62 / 6.22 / 6.54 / 6.38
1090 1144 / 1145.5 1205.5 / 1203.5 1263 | 5.38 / 6.22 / 7.05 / 6.64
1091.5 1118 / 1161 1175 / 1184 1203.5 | -0.47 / 6.22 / 5.86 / 5.96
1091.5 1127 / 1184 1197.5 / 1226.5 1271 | 2.24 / 6.21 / 7.31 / 6.85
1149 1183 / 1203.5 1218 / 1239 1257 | 0.71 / 6.13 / 7.48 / 6.86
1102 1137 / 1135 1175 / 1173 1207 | -0.46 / 6.24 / 5.96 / 6.1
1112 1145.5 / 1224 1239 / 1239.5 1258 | 0.51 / 6.21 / 7.47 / 7.29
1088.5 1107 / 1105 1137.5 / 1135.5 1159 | -0.13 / 6.24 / 6.17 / 6.21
